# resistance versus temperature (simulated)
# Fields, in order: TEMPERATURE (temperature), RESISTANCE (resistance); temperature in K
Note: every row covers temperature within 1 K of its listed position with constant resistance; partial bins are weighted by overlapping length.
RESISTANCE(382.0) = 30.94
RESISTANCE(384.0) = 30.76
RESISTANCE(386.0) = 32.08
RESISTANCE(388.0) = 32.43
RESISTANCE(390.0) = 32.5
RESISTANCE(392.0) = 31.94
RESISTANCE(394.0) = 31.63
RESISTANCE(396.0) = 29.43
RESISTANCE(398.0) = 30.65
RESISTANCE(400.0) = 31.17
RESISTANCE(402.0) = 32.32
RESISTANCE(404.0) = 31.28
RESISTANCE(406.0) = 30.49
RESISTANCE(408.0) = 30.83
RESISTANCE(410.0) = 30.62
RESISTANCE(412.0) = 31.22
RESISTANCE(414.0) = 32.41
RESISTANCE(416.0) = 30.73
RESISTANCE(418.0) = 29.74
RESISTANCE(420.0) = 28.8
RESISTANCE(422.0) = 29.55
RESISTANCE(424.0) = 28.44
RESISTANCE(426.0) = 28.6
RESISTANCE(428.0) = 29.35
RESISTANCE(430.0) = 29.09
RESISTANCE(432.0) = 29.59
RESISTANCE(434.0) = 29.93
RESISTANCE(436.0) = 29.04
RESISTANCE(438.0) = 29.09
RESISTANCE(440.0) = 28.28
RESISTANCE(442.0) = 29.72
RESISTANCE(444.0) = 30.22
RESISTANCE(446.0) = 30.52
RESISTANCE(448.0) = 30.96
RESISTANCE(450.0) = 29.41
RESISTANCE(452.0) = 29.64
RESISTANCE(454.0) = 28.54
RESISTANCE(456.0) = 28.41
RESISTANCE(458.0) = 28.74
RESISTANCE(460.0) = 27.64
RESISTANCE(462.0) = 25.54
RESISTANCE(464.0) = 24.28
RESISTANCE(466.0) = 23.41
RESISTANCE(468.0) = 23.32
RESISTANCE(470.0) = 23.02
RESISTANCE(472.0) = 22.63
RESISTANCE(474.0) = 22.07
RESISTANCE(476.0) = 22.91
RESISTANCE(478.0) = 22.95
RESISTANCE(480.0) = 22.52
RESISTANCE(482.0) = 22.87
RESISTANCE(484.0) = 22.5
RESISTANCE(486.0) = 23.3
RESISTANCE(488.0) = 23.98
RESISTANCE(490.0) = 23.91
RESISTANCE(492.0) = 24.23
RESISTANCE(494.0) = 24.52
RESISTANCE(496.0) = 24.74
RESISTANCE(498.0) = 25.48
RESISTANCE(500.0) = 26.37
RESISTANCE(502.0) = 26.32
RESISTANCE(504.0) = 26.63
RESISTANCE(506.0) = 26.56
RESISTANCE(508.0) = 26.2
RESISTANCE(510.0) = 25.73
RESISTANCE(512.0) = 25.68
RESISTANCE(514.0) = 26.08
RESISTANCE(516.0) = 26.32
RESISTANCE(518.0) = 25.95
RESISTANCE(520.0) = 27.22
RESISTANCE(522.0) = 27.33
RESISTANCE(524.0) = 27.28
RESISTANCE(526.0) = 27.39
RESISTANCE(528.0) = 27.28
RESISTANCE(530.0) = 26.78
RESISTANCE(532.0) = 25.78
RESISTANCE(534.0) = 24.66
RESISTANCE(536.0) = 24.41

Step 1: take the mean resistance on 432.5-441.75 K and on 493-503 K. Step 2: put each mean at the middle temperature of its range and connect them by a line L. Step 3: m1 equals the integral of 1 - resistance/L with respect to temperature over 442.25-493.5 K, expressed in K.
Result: 3.39 K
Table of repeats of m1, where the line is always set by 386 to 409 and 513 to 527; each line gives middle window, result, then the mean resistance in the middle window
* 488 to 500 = 1.3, 24.7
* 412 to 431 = 0.5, 29.7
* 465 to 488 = 4.5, 22.9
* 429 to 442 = 0.3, 29.2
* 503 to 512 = 0.3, 26.2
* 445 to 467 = 1.0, 27.9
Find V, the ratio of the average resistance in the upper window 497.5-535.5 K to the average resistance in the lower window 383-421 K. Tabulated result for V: 0.85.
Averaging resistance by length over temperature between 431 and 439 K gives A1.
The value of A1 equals 29.4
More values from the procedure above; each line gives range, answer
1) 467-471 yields 23.2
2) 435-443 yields 29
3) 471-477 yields 22.5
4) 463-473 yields 23.3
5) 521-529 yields 27.3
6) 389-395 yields 32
